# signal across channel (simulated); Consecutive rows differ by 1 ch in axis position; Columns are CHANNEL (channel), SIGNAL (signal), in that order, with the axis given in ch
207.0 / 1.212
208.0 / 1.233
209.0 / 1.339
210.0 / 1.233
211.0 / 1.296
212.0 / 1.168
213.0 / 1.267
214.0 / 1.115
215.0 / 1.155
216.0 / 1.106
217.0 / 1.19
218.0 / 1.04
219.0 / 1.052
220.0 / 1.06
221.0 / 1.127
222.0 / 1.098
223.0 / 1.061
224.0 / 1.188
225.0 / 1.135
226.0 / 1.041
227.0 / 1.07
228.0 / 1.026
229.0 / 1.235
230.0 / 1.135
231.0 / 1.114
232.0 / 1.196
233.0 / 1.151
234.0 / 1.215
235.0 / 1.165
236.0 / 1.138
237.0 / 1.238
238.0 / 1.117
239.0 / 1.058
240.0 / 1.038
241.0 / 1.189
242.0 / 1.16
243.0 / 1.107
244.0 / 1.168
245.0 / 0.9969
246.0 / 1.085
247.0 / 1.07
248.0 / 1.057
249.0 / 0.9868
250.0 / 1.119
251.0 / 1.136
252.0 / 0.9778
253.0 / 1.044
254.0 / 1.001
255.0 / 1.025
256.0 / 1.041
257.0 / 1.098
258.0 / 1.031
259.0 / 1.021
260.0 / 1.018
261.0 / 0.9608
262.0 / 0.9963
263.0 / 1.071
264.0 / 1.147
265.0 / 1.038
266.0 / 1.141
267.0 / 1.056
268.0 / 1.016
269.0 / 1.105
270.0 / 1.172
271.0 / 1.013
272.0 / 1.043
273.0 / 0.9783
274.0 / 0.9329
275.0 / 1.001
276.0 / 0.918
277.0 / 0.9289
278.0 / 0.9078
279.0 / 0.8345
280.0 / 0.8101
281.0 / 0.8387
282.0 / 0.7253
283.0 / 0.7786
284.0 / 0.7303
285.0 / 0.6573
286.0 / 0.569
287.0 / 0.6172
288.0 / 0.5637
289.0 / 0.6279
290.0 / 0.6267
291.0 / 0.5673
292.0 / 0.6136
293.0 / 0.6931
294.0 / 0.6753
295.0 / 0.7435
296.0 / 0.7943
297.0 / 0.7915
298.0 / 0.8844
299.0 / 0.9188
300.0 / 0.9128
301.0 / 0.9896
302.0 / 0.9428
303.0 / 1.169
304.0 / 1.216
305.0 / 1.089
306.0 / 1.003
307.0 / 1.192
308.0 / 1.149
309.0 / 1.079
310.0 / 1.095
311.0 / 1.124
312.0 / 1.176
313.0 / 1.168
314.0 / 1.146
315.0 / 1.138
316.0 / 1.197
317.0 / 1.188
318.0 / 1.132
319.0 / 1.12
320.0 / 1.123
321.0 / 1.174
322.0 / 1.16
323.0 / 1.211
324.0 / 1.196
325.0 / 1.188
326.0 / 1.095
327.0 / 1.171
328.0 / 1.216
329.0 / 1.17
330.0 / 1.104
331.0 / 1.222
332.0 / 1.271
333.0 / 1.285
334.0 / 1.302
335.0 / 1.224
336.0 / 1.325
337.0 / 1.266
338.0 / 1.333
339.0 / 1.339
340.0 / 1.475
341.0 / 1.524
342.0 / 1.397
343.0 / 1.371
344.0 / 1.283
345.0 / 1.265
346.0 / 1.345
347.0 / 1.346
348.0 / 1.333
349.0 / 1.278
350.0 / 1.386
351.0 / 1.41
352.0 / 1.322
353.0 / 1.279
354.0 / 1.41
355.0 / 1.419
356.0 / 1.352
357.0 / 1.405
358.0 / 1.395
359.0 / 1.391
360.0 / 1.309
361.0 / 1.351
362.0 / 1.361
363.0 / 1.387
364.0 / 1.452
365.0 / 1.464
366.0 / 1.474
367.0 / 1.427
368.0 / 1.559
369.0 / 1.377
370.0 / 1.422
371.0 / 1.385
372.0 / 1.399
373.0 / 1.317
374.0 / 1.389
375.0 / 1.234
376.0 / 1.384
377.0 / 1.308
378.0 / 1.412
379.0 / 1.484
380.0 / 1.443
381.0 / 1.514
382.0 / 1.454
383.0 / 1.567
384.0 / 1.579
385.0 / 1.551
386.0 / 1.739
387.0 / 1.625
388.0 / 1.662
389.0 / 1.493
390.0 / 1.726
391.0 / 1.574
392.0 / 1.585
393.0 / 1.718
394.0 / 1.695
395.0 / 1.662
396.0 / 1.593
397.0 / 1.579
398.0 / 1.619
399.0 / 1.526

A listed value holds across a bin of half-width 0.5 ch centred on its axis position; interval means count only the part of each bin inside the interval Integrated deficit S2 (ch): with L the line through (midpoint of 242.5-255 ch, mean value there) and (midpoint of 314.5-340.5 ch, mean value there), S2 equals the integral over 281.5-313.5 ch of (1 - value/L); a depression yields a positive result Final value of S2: 7.98 ch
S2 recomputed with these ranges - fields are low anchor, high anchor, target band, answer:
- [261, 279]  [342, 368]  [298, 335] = 2.3 ch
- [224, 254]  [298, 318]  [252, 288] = 5.1 ch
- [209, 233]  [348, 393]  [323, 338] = 1.6 ch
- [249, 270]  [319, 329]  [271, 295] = 7.1 ch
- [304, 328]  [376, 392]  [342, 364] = 0.1 ch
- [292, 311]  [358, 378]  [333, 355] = -2.0 ch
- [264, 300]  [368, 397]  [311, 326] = -1.1 ch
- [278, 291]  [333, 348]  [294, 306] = -0.8 ch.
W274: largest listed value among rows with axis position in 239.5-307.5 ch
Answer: 1.216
